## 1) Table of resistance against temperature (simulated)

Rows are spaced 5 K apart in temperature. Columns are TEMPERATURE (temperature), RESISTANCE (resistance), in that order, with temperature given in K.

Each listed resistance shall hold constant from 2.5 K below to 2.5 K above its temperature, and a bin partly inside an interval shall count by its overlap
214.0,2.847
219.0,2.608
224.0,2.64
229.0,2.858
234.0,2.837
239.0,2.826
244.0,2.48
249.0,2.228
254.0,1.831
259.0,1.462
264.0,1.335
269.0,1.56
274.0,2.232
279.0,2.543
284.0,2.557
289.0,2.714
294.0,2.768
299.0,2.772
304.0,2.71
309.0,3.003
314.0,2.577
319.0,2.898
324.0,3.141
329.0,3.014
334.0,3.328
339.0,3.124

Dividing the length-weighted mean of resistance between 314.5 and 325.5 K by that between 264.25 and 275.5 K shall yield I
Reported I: 1.7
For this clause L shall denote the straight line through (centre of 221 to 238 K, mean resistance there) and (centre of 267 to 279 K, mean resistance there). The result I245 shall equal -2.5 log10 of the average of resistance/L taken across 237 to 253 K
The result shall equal 0.04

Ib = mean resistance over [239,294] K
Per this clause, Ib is 2.16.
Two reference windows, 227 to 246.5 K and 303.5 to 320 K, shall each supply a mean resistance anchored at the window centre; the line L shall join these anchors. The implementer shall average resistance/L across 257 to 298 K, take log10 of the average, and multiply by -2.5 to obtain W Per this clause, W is 0.26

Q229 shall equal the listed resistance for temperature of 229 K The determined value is 2.858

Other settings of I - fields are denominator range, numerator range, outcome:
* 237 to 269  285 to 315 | 1.39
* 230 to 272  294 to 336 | 1.39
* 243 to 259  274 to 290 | 1.24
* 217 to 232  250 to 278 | 0.65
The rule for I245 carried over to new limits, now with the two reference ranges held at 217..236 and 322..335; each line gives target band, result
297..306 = 0.11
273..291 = 0.17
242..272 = 0.49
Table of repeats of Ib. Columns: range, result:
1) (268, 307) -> 2.52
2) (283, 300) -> 2.71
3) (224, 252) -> 2.63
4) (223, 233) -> 2.78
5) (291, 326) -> 2.83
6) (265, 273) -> 1.64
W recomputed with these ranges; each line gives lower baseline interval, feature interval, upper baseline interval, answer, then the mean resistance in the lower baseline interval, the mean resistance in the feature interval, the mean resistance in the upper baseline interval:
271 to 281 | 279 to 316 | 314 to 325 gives -0.043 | 2.34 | 2.72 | 2.9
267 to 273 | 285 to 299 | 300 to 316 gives -0.172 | 1.73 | 2.73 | 2.77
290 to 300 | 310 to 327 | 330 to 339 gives 0.054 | 2.76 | 2.89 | 3.22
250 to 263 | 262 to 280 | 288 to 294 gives 0.146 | 1.68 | 1.88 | 2.74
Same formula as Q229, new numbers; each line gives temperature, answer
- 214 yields 2.847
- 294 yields 2.768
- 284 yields 2.557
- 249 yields 2.228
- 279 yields 2.543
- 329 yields 3.014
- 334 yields 3.328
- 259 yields 1.462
